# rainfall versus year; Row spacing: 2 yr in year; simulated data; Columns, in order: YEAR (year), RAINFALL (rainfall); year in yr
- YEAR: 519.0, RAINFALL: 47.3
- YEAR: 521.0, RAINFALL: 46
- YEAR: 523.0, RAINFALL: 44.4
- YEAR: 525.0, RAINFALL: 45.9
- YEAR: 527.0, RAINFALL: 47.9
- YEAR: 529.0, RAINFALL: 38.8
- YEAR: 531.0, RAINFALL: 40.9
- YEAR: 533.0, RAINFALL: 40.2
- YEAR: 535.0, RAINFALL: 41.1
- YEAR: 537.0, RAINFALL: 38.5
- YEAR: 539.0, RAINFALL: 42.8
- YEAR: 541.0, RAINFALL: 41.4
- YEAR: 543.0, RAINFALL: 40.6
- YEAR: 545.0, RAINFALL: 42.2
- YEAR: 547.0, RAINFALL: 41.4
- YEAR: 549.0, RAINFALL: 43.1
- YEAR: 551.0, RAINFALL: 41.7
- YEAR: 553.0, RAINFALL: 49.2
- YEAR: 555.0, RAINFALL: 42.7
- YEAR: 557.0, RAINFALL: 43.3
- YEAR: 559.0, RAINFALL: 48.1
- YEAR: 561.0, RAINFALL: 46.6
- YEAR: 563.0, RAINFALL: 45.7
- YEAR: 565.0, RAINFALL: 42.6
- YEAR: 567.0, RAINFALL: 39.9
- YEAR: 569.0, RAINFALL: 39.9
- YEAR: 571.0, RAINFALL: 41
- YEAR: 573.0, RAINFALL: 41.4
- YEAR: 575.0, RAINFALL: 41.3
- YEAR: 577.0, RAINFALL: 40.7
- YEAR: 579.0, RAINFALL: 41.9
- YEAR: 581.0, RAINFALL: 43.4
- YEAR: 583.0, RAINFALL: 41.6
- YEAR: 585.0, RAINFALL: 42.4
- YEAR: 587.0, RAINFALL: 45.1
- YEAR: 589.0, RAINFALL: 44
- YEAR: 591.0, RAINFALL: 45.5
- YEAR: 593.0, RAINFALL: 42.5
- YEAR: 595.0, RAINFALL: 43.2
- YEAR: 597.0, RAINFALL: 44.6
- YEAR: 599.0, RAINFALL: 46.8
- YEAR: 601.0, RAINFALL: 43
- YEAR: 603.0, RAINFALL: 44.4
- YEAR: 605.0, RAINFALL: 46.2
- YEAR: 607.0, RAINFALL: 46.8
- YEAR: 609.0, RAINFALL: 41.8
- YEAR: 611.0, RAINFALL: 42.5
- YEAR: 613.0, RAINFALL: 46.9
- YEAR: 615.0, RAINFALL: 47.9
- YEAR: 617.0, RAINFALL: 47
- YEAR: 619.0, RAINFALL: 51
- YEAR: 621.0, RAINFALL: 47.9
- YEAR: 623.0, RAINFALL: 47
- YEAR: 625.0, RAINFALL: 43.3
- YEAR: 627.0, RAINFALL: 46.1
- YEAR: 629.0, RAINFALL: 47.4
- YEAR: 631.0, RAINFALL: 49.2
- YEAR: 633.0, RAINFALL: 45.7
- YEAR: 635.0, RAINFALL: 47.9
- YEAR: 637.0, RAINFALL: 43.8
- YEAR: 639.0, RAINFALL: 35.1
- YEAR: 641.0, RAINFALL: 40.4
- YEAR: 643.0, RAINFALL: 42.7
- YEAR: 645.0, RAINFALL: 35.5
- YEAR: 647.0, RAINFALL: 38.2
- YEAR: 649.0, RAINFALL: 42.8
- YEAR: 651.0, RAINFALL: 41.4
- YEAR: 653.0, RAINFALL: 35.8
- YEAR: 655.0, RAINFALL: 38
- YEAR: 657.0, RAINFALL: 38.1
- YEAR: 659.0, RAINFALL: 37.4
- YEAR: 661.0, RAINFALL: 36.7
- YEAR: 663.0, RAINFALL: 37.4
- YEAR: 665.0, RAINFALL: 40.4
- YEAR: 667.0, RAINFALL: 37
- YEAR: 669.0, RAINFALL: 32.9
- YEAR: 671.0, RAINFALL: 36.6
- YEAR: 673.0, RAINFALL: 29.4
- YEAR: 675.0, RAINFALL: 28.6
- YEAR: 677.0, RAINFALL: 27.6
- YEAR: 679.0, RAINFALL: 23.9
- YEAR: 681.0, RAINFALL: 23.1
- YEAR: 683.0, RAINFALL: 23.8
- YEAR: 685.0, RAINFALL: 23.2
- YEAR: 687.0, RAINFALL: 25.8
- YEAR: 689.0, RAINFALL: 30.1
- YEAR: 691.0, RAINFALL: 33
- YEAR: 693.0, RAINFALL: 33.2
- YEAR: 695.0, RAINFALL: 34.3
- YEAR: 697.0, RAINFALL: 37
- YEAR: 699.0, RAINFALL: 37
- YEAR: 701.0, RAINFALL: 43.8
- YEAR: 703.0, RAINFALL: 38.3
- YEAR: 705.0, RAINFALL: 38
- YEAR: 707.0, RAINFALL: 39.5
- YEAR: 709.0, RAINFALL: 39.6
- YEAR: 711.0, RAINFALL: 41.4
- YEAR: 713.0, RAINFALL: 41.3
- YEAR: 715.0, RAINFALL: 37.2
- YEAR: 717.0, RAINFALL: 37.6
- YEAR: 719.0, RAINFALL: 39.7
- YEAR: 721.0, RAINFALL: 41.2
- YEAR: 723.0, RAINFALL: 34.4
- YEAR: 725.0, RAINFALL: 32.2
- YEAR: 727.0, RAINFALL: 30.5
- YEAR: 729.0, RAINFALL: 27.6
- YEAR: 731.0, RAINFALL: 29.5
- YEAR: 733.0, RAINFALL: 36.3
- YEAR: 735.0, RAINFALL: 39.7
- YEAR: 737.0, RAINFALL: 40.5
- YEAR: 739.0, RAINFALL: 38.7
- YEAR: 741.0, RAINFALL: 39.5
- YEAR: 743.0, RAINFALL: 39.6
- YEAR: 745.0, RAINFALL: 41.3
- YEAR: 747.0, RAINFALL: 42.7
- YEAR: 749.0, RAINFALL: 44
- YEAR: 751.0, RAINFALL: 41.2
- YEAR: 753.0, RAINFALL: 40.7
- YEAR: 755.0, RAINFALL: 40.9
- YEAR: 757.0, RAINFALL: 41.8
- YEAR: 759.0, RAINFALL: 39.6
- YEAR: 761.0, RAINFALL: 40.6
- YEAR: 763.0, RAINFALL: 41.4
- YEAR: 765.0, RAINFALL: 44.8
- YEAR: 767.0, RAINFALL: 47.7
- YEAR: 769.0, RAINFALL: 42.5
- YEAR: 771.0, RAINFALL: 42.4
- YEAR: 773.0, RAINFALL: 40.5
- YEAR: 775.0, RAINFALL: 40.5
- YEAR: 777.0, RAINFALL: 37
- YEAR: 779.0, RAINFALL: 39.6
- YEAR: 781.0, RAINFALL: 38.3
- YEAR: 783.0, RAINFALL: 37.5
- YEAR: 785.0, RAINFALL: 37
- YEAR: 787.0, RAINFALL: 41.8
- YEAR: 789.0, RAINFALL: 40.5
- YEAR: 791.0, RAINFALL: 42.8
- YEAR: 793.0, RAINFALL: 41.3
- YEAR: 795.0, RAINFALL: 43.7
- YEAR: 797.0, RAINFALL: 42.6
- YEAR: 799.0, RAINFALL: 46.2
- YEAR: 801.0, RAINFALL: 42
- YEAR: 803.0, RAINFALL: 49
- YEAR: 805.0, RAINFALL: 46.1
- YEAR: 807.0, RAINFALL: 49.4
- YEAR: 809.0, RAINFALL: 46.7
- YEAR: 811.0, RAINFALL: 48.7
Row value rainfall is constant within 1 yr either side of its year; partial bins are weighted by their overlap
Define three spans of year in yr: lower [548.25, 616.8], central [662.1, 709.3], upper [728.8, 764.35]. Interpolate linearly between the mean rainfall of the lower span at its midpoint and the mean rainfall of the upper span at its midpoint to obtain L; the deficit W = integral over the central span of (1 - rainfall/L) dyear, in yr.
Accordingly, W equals 9.3 yr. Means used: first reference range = 43.8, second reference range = 39.5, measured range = 33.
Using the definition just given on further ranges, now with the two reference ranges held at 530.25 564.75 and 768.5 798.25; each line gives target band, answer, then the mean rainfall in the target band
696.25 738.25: 4.03 yr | 37.3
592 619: -1.78 yr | 45.1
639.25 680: 5.64 yr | 36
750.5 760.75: 0.01 yr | 40.8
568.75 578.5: 0.38 yr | 41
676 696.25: 6.64 yr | 27.9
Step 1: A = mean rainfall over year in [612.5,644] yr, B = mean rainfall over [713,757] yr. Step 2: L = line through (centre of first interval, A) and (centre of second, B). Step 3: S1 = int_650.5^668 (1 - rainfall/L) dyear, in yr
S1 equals 2.20 yr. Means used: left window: 45.6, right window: 38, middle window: 37.9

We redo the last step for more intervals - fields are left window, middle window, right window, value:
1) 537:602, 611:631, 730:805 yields -2.1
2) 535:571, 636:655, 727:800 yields 1.0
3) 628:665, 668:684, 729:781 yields 4.9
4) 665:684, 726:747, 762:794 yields 0.0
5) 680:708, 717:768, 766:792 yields -2.3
